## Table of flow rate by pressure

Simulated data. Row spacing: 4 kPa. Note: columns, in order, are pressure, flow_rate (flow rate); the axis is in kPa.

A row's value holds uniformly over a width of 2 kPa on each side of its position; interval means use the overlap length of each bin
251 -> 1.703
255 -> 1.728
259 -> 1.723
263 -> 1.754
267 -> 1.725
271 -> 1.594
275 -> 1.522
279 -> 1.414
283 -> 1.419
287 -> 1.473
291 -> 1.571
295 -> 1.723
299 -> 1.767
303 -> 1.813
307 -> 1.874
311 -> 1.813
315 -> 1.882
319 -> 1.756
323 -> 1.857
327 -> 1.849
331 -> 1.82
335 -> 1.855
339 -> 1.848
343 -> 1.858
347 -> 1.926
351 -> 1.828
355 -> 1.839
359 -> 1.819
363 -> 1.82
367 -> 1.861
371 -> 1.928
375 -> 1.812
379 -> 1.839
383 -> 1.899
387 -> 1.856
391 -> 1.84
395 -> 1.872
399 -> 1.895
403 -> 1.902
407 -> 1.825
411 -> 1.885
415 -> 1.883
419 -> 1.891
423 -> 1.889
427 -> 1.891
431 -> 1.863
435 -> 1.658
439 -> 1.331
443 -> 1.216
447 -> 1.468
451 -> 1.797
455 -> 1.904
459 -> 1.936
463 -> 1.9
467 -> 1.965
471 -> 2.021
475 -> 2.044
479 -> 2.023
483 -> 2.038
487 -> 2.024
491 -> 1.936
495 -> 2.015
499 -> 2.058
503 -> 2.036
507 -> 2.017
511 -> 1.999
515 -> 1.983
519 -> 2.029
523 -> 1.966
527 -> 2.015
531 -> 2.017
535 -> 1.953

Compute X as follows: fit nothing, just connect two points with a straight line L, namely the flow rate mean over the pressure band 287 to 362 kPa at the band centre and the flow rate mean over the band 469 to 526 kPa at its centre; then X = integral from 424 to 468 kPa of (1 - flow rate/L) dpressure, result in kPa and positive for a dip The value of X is 5.26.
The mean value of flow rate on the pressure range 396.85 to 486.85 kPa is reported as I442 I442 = 1.83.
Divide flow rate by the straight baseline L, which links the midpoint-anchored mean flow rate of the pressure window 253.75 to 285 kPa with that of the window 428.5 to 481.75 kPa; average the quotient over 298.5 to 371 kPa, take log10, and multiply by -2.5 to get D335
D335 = -0.11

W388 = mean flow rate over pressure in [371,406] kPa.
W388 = 1.87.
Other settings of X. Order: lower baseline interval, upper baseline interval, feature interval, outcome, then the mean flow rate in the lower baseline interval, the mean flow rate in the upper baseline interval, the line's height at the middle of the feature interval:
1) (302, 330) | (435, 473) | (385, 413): -1.6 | 1.84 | 1.72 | 1.77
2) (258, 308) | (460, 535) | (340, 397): -2.4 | 1.64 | 2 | 1.78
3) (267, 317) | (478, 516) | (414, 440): 1.5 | 1.66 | 2.01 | 1.89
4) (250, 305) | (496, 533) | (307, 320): -1.1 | 1.64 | 2.01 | 1.69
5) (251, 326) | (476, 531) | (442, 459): 2.4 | 1.69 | 2.01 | 1.93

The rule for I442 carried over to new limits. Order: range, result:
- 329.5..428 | 1.86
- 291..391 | 1.83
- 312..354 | 1.85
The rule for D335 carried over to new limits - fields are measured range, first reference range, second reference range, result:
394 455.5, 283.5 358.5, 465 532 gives 0.10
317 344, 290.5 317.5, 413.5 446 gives -0.04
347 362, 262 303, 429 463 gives -0.13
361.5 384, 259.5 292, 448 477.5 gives -0.06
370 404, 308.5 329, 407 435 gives -0.01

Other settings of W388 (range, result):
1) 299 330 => 1.83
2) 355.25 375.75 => 1.85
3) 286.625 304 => 1.68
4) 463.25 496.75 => 2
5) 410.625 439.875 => 1.8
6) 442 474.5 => 1.81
